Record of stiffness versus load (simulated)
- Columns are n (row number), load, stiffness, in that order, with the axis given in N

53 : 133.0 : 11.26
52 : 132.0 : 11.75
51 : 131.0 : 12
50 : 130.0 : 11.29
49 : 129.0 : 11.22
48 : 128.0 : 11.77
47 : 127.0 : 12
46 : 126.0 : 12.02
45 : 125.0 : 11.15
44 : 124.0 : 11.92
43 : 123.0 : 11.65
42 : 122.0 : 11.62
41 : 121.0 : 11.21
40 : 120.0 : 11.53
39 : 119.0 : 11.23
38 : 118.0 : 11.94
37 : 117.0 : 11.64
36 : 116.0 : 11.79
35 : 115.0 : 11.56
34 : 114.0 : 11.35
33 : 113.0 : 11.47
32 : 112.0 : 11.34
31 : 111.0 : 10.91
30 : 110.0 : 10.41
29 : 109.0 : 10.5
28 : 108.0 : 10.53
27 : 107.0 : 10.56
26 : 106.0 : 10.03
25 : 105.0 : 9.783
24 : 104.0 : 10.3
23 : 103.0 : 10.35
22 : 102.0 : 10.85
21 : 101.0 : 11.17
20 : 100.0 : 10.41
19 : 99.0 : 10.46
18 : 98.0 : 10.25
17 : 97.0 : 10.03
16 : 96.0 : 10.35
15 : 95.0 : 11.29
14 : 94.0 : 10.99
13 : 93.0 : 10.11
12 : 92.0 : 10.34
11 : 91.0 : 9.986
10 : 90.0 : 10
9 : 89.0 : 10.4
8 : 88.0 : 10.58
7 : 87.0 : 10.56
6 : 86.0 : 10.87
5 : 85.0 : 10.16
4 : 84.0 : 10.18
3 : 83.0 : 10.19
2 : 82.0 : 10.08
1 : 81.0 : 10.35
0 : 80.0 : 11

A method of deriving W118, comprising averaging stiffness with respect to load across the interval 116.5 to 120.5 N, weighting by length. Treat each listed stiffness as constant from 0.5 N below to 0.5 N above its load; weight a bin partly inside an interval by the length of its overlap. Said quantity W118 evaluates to 11.6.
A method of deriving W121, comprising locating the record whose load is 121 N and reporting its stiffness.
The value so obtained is 11.21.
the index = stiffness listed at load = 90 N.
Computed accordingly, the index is 10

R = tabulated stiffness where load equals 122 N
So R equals 11.62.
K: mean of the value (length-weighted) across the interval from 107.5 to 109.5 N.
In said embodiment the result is 10.5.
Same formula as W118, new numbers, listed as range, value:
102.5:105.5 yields 10.1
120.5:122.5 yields 11.4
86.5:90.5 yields 10.4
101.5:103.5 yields 10.6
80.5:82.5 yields 10.2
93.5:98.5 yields 10.6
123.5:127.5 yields 11.8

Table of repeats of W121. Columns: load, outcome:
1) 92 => 10.34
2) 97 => 10.03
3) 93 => 10.11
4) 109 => 10.5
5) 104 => 10.3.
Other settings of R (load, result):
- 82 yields 10.08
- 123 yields 11.65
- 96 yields 10.35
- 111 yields 10.91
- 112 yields 11.34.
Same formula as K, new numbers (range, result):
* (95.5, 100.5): 10.3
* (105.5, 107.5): 10.3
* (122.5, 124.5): 11.8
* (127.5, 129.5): 11.5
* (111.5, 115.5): 11.4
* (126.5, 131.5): 11.7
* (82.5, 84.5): 10.2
